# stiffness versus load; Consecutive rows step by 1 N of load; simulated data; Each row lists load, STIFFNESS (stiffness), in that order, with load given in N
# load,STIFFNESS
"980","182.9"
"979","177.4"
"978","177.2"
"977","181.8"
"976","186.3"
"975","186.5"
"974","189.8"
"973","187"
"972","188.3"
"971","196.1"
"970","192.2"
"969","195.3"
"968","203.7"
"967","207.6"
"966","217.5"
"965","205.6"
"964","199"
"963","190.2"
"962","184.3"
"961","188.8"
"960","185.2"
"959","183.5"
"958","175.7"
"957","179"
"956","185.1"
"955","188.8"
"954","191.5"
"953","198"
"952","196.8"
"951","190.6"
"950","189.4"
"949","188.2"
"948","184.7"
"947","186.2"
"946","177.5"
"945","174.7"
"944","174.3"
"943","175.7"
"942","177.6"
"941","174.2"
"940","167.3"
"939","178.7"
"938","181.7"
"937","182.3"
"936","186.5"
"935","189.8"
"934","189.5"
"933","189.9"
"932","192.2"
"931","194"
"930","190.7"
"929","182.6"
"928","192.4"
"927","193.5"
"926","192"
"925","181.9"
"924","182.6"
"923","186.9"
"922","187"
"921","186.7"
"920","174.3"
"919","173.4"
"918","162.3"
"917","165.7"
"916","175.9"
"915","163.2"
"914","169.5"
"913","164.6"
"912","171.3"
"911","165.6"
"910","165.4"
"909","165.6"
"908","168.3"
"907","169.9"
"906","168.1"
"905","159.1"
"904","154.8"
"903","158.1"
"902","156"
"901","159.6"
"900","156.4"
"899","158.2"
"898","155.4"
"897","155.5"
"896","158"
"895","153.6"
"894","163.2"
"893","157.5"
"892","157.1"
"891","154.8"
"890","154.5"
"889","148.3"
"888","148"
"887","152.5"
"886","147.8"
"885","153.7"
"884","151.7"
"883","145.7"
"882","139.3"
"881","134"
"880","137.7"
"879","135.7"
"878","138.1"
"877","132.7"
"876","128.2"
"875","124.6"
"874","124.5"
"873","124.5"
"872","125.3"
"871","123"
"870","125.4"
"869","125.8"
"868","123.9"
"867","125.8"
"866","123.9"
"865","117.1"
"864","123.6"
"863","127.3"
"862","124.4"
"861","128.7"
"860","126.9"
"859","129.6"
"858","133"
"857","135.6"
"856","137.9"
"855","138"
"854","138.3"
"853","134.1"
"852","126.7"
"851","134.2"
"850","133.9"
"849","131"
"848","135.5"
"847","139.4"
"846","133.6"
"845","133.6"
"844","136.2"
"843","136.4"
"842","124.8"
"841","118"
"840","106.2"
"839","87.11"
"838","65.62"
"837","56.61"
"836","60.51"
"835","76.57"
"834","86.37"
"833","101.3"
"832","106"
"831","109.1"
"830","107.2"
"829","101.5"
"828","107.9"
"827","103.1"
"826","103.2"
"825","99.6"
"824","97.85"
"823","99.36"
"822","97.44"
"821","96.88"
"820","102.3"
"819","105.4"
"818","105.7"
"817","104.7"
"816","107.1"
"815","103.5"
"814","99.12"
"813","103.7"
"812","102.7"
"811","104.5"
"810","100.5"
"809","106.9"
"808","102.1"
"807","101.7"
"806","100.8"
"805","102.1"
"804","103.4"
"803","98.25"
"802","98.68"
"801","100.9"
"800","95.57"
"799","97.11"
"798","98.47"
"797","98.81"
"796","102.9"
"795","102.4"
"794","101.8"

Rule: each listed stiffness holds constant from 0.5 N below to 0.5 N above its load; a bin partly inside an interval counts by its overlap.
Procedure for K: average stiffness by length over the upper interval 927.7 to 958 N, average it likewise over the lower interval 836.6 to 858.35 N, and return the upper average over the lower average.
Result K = 1.5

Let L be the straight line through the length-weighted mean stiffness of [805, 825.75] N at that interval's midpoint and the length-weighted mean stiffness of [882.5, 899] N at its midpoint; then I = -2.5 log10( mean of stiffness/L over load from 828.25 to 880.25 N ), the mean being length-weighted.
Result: 0.075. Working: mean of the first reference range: 102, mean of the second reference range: 154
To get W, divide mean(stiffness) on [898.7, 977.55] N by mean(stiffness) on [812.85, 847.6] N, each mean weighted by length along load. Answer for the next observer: 1.8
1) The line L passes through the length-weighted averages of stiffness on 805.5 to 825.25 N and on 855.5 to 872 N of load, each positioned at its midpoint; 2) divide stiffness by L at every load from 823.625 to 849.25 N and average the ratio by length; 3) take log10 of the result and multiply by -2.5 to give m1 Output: 0.07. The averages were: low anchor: 102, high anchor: 127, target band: 106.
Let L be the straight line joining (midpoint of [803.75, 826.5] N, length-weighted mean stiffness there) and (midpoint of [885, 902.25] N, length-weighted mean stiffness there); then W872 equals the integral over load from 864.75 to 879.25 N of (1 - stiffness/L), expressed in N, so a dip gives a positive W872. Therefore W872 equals 1.44 N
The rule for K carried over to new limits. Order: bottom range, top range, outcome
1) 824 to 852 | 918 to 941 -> 1.70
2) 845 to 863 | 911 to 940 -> 1.36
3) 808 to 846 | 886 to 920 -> 1.57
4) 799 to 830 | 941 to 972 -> 1.86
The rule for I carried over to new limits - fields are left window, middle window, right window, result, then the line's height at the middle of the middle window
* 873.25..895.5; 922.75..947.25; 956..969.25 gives -0.048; 176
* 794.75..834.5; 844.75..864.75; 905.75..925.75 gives -0.020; 130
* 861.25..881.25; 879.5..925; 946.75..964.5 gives -0.080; 150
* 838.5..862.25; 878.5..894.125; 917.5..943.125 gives 0.038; 154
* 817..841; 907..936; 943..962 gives -0.104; 163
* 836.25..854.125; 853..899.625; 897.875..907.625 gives 0.022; 141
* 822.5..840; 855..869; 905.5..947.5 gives -0.068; 120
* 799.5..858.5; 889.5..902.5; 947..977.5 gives -0.048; 150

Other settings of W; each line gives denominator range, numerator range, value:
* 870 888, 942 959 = 1.35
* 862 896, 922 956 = 1.35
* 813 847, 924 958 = 1.80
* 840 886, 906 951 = 1.36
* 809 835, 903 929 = 1.70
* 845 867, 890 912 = 1.22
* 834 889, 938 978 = 1.49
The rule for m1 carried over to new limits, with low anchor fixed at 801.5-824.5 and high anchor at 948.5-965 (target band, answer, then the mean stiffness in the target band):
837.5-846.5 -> 0.037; 116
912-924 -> -0.053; 174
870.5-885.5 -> 0.054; 135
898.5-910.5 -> -0.029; 162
